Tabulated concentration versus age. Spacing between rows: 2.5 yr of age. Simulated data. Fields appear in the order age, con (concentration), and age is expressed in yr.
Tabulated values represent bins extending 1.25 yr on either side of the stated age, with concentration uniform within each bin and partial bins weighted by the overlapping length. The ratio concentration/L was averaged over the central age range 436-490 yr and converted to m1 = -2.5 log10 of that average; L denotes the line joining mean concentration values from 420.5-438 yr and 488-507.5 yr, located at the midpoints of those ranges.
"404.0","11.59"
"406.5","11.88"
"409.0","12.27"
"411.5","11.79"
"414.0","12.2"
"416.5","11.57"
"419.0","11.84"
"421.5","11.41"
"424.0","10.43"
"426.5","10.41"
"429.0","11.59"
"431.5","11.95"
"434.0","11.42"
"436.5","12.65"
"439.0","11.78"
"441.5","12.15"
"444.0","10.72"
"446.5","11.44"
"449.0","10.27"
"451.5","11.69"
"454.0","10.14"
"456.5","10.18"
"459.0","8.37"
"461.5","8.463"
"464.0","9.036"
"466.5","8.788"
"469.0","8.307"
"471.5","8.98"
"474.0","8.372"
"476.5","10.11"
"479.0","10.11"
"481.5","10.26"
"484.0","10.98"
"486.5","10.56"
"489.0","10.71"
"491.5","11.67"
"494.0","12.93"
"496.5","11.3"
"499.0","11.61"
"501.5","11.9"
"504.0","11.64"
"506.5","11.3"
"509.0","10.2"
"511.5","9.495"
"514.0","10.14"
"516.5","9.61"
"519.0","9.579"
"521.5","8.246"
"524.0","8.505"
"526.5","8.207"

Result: 0.14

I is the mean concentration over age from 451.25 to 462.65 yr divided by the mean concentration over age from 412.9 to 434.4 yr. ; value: 0.8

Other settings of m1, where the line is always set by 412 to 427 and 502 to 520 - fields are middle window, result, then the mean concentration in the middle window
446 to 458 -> 0.037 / 10.7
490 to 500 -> -0.128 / 11.9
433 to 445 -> -0.058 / 11.8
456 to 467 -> 0.222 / 8.9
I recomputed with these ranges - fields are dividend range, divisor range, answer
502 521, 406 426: 0.88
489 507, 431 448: 1.00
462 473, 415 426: 0.78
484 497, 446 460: 1.10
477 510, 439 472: 1.12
